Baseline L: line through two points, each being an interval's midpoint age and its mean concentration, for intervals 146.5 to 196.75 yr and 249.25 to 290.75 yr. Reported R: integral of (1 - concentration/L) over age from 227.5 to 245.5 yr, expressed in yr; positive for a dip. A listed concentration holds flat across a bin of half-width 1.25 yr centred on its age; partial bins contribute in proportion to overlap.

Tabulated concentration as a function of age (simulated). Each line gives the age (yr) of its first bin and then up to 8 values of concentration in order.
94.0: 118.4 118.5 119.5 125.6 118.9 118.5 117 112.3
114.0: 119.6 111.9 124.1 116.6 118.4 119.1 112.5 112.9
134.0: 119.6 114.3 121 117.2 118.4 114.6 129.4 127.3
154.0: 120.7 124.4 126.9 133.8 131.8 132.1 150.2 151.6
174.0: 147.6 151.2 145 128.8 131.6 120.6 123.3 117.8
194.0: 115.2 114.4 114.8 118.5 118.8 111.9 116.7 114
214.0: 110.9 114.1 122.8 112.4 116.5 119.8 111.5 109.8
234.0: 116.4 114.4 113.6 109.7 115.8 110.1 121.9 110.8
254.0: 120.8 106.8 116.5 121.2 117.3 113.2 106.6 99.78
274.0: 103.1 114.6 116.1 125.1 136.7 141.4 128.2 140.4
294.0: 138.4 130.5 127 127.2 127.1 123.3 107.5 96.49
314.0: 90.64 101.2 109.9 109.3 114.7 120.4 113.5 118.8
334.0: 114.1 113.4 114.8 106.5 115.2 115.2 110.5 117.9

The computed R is 1.4 yr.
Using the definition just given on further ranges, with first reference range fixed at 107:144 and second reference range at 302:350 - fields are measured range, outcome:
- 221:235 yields 0.0 yr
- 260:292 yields -1.9 yr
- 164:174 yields -2.4 yr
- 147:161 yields -1.1 yr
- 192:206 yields -0.1 yr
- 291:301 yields -1.8 yr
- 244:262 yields -0.2 yr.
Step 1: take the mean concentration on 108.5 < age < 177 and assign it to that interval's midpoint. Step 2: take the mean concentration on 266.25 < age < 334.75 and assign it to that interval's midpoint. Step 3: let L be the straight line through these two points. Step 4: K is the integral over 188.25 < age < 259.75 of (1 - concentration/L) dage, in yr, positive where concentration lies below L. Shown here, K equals 3.6 yr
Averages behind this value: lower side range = 125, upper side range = 118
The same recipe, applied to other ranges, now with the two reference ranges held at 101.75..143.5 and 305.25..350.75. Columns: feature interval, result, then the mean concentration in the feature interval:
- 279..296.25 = -3.3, 133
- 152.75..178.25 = -4.7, 137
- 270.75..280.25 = 0.3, 109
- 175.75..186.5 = -1.9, 136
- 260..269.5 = -0.2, 115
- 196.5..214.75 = -0.1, 115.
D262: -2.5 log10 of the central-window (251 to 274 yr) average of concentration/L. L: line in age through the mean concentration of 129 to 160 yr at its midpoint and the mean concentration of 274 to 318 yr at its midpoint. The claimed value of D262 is 0.08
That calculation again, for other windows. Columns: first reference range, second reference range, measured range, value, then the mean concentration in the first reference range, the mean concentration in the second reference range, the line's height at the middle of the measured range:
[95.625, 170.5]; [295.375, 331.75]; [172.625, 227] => -0.03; 122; 114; 119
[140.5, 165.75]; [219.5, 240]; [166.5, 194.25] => -0.12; 125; 115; 121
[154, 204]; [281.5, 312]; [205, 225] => 0.13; 130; 128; 129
